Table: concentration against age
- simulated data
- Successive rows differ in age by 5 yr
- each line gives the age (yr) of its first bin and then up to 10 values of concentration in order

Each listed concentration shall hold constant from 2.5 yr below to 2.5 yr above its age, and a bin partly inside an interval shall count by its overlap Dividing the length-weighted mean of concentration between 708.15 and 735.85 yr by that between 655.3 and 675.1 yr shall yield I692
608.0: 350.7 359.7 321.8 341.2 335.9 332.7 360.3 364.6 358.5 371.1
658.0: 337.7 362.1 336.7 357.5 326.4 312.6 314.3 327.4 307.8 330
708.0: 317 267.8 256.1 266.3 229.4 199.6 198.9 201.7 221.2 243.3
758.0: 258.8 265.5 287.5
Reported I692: 0.72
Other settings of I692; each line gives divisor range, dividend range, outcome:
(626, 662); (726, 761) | 0.63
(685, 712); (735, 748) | 0.65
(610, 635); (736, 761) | 0.67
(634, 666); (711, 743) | 0.65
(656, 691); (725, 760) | 0.66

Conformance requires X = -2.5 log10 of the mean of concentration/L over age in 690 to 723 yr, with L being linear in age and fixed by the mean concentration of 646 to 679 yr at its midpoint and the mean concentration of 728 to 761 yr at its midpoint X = -0.062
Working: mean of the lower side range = 351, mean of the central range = 299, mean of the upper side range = 222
